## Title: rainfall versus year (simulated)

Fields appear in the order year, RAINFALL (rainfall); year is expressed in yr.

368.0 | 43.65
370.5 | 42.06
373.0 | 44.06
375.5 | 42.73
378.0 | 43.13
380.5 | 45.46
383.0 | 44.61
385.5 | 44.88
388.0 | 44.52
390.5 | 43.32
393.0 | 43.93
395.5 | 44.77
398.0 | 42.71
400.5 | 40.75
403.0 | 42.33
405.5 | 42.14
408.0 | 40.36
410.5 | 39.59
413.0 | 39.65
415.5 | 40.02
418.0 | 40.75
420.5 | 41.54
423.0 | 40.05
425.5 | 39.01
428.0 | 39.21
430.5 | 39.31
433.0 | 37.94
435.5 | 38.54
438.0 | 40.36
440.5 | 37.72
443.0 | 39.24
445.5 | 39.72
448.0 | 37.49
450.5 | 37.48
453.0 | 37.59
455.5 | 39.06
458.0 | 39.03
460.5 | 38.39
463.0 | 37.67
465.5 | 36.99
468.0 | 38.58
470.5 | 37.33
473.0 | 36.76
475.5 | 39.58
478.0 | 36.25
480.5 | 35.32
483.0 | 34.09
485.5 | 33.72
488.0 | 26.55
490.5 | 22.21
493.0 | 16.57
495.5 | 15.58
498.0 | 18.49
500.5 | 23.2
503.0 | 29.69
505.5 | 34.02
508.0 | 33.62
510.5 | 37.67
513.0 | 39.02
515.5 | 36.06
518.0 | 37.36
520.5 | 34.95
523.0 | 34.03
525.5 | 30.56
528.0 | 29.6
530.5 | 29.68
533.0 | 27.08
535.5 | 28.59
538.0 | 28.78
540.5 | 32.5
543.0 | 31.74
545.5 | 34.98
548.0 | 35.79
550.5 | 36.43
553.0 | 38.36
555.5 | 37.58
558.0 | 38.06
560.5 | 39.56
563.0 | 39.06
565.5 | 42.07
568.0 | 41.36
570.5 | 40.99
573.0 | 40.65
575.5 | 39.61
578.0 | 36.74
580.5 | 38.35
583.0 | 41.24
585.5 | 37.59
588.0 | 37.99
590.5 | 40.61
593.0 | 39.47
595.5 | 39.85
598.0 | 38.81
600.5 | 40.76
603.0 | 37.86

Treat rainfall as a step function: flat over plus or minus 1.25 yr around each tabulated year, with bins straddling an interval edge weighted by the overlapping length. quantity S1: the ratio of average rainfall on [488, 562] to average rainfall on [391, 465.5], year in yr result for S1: 0.8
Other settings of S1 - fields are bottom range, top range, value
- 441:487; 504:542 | 0.88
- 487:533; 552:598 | 1.34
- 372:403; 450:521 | 0.76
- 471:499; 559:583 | 1.38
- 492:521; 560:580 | 1.35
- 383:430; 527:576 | 0.85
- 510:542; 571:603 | 1.20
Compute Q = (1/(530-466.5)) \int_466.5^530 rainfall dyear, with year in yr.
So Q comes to 31.6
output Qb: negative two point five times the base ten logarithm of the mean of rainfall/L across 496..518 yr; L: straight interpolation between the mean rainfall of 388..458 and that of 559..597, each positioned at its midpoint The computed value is 0.27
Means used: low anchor 40.2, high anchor 39.7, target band 31.3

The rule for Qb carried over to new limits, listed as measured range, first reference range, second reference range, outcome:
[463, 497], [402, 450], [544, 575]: 0.24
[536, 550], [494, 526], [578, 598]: 0.06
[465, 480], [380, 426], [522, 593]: 0.05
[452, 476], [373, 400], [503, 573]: 0.04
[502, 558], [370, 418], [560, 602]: 0.20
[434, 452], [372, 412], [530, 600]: 0.07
